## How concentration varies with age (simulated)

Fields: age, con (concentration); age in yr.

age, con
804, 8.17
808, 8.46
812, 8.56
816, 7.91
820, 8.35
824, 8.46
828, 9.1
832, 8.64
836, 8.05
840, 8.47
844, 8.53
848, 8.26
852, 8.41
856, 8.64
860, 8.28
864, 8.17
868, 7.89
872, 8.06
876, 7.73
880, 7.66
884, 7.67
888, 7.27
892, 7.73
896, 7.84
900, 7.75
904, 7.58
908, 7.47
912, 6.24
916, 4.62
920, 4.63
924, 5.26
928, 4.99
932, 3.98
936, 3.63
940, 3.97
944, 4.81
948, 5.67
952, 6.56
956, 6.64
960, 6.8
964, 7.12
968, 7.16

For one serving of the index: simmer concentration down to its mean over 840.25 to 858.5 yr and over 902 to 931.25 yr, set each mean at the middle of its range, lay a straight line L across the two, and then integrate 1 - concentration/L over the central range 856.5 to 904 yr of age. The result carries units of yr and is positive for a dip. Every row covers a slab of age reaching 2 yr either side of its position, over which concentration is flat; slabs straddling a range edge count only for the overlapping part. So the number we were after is -4.3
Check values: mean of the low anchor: 8.46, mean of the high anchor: 5.75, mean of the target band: 7.84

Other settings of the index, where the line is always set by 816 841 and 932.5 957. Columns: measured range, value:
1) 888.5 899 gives -1.83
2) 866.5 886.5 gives -2.04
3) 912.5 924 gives 1.78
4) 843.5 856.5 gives -0.99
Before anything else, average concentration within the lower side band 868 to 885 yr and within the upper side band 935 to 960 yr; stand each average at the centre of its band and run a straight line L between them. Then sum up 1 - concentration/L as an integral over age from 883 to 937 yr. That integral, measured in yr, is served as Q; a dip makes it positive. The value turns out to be 4.3 yr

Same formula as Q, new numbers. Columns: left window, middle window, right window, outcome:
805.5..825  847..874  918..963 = -3.9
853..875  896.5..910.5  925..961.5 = -1.8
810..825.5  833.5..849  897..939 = -1.3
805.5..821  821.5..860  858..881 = -1.6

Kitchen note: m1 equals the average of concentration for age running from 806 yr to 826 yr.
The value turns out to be 8.35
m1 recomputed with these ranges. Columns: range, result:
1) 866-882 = 7.83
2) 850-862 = 8.44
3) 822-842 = 8.54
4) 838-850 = 8.42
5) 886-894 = 7.5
